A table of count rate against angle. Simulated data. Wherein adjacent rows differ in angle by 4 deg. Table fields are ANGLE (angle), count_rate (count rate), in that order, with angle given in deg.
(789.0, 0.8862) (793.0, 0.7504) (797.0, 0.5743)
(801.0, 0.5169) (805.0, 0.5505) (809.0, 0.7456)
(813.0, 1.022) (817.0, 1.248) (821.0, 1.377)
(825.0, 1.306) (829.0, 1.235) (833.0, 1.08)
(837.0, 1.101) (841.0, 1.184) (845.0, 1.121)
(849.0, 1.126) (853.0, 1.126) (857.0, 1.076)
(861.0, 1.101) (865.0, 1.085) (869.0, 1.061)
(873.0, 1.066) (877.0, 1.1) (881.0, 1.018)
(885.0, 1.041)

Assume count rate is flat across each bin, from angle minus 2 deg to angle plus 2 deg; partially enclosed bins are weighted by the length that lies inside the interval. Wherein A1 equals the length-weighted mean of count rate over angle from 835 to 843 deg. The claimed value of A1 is 1.14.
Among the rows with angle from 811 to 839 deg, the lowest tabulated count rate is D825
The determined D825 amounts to 1.022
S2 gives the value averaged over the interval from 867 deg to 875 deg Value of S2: 1.06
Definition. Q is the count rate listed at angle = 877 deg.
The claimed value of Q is 1.1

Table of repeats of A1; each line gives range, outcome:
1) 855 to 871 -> 1.08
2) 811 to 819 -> 1.14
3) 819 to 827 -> 1.34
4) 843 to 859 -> 1.11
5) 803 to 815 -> 0.773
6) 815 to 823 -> 1.31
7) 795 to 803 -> 0.546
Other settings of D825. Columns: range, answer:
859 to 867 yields 1.085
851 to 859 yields 1.076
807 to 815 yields 0.7456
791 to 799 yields 0.5743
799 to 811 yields 0.5169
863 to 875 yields 1.061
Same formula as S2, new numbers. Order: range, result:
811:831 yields 1.24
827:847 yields 1.14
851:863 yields 1.1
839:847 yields 1.15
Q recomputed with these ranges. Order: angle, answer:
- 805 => 0.5505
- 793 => 0.7504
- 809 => 0.7456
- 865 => 1.085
